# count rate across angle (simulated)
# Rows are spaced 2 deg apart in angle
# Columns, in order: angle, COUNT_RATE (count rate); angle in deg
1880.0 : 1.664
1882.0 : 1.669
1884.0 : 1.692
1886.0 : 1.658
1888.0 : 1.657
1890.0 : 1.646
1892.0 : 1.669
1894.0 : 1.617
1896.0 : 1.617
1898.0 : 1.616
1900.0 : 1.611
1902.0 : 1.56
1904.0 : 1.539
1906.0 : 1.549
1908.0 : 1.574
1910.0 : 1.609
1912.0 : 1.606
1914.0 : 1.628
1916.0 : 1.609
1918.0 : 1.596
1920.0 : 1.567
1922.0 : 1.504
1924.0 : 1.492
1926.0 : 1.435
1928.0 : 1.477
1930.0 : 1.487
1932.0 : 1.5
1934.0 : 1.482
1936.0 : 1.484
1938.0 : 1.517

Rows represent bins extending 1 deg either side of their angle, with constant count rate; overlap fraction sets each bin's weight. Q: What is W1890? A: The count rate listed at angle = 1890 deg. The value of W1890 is 1.646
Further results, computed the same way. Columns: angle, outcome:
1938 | 1.517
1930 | 1.487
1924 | 1.492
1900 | 1.611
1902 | 1.56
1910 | 1.609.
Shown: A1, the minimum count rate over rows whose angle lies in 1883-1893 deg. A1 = 1.646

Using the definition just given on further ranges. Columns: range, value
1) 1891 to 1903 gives 1.56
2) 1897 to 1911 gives 1.539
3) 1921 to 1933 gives 1.435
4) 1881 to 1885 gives 1.669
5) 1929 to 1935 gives 1.482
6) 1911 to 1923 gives 1.504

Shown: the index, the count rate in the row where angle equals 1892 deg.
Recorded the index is 1.669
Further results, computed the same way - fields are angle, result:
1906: 1.549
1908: 1.574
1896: 1.617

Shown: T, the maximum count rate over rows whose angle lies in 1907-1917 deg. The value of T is 1.628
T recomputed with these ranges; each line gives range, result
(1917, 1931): 1.596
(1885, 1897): 1.669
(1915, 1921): 1.609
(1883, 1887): 1.692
